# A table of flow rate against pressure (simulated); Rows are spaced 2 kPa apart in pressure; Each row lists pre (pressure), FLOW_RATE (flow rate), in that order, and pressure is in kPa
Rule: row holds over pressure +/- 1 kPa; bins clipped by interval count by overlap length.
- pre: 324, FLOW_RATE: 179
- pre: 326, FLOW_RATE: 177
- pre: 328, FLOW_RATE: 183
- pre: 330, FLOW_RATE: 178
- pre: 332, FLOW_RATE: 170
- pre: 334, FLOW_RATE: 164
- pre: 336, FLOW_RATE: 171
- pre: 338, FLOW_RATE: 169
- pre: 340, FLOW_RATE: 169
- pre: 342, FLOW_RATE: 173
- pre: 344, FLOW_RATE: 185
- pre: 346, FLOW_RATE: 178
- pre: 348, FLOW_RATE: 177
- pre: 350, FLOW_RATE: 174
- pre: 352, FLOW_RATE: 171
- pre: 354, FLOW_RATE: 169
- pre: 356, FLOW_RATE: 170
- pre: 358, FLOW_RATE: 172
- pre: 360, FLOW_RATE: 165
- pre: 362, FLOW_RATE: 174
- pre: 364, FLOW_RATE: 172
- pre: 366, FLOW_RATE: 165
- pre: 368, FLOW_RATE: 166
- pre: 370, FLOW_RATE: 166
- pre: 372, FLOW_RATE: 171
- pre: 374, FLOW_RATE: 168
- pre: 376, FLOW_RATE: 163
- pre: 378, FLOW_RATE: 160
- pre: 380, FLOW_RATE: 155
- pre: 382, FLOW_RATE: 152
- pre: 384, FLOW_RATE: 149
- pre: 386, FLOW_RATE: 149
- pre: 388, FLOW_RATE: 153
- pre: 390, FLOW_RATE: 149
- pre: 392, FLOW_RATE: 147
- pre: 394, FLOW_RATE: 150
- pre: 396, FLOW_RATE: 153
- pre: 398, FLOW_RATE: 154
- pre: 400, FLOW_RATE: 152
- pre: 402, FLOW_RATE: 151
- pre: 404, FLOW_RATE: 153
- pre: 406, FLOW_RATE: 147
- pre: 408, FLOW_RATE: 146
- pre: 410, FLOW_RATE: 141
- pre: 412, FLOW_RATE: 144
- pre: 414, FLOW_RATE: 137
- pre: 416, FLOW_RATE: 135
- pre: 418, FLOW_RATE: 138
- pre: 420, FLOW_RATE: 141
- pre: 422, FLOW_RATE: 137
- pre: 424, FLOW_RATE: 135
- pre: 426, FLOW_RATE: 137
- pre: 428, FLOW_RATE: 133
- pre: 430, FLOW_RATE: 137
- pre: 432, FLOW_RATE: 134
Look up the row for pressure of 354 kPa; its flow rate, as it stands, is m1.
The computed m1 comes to 169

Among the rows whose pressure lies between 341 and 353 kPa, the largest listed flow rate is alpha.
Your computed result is 185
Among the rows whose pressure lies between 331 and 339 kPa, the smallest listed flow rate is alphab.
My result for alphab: 164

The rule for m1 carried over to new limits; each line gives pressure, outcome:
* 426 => 137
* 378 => 160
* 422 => 137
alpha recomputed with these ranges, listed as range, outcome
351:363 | 174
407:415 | 146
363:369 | 172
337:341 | 169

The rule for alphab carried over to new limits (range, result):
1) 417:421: 138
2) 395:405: 151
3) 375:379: 160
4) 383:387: 149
